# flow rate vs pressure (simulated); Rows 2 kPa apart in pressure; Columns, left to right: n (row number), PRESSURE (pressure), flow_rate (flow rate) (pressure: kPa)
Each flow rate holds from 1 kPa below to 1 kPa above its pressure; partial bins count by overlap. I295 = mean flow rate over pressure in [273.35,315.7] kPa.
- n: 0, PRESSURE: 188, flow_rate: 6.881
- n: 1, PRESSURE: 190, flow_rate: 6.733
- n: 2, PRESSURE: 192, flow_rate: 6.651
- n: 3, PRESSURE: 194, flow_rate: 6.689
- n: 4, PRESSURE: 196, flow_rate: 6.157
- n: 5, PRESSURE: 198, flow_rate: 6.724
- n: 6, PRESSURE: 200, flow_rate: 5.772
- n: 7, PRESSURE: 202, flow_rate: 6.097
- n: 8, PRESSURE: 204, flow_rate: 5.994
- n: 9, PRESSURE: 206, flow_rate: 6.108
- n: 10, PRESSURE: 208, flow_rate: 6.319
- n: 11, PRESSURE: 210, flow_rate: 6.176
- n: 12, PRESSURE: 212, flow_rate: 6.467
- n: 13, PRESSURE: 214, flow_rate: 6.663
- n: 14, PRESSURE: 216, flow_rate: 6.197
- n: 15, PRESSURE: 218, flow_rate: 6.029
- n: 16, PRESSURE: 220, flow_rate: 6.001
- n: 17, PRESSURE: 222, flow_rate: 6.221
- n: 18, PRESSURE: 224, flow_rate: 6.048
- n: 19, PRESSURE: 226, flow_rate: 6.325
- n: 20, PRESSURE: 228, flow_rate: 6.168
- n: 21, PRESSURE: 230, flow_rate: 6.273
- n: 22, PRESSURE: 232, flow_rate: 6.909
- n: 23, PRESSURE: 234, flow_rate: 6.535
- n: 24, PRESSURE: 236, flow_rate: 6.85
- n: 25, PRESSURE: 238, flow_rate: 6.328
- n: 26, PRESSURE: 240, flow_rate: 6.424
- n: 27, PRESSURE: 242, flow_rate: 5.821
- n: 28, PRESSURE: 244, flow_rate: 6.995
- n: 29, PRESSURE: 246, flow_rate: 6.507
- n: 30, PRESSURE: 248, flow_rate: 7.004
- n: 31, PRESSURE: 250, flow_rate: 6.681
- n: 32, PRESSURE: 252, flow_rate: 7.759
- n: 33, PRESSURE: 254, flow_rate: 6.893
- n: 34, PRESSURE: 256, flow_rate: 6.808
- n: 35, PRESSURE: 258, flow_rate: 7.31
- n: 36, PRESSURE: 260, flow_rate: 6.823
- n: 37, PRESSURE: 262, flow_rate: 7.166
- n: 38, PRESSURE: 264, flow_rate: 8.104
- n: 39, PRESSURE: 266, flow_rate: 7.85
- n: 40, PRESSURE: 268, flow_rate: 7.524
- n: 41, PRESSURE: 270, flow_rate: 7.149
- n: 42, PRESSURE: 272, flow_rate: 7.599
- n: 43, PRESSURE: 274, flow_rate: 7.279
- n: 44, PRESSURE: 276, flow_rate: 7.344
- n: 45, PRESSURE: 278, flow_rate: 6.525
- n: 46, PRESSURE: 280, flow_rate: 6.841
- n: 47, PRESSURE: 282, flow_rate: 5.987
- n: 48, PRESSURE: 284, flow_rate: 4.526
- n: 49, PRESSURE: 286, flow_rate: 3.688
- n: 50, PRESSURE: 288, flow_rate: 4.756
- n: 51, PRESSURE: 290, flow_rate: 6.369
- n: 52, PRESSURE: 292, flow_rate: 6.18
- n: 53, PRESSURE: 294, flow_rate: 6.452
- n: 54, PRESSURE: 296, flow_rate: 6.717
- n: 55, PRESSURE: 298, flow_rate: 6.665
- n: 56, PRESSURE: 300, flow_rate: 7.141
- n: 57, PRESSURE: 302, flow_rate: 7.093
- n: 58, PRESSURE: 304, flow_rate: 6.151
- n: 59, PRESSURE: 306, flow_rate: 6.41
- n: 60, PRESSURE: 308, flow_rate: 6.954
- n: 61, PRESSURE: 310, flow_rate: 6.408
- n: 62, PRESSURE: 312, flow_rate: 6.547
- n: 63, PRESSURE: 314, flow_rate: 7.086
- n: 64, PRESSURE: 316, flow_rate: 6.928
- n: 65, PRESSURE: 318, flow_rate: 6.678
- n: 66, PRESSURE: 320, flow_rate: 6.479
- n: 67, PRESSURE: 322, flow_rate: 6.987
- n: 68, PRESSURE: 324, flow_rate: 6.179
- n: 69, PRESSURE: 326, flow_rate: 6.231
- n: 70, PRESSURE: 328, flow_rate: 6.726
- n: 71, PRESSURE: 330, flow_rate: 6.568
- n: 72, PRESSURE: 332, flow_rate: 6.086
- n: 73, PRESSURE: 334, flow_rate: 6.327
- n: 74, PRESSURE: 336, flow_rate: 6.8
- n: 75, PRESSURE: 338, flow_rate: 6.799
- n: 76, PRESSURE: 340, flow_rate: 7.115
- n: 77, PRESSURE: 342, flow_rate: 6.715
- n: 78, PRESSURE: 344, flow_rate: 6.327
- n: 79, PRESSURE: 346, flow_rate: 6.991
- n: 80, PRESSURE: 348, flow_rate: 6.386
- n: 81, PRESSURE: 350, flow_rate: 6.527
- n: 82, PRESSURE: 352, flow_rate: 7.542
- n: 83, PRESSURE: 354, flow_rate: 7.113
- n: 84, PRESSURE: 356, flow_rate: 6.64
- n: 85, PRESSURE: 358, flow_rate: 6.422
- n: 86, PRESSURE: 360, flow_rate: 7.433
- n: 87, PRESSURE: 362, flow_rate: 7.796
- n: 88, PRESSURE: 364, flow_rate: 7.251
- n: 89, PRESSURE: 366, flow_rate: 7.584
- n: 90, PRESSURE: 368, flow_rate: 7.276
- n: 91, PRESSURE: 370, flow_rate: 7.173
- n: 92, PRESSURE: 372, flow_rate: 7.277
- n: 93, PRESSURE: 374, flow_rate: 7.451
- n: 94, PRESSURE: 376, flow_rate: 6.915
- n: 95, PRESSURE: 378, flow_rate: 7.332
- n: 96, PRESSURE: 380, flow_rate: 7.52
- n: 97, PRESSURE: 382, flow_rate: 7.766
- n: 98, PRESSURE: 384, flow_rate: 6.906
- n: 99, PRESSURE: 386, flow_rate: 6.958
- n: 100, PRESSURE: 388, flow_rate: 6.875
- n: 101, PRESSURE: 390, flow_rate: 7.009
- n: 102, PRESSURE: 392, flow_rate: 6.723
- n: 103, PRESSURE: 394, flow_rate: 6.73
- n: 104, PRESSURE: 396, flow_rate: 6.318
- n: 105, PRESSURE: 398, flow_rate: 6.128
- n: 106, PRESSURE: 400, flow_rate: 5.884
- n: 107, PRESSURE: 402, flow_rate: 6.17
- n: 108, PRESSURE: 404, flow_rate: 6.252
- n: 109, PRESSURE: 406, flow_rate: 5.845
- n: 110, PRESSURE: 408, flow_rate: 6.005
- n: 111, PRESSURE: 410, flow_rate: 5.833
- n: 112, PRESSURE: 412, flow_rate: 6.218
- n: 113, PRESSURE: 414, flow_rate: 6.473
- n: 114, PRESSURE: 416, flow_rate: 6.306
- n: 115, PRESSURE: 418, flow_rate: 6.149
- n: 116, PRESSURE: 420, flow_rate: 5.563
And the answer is 6.34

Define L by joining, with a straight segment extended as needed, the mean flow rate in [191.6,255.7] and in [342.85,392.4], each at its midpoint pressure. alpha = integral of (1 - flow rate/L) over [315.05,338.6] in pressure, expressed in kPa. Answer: 1.17 kPa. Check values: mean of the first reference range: 6.43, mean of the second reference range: 7.09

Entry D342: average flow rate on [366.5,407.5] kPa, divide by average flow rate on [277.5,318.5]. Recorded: 1.09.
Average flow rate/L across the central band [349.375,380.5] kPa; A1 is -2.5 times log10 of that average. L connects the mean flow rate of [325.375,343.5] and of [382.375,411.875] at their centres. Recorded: -0.11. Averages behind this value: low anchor 6.6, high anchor 6.43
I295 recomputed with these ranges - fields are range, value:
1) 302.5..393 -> 6.88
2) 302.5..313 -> 6.52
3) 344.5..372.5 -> 7.08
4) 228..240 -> 6.53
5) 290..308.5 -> 6.62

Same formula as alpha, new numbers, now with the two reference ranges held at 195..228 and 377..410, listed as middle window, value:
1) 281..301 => 1.7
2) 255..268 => -2.1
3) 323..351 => -0.3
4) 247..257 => -1.2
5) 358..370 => -1.5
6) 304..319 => -0.6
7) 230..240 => -0.5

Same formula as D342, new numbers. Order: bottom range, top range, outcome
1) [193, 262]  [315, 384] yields 1.07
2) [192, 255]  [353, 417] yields 1.06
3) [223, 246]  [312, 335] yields 1.02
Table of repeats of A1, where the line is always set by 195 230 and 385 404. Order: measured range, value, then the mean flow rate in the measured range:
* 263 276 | -0.198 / 7.57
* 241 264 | -0.109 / 6.94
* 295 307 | -0.056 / 6.7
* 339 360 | -0.060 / 6.81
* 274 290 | 0.092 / 5.81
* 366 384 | -0.133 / 7.33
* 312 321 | -0.063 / 6.77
